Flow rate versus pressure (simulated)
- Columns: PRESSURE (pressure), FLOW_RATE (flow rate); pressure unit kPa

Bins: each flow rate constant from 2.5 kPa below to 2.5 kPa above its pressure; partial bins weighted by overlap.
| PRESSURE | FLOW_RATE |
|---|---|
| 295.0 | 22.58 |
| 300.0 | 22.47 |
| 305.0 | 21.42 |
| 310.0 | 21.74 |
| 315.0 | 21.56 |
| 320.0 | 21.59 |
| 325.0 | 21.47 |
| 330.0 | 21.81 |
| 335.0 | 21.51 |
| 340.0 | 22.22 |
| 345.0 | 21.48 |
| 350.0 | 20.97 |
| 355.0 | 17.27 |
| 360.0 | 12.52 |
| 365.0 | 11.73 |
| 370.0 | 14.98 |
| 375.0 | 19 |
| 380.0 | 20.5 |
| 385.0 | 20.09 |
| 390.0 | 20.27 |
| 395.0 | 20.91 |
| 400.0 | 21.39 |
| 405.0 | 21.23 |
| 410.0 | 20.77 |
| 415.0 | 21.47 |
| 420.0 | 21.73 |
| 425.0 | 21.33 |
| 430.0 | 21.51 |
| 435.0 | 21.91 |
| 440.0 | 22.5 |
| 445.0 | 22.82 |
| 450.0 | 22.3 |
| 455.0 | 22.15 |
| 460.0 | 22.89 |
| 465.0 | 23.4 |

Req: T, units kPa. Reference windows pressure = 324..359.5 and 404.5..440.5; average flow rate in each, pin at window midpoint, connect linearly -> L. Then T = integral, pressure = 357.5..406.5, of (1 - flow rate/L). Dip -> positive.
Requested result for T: 6.6 kPa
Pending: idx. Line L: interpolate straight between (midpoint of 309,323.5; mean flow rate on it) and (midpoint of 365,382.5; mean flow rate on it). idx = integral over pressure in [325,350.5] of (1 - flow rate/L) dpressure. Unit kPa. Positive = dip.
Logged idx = -2.1 kPa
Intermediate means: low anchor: 21.6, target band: 21.6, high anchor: 17.2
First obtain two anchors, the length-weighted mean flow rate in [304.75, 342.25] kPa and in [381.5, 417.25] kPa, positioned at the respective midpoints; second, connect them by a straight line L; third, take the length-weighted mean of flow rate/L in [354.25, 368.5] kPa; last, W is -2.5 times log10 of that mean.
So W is 0.49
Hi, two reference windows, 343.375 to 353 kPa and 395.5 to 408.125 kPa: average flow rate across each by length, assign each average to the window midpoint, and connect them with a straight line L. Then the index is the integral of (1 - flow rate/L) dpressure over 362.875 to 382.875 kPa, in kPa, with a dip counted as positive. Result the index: 4.2 kPa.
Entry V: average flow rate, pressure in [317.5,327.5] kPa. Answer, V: 21.5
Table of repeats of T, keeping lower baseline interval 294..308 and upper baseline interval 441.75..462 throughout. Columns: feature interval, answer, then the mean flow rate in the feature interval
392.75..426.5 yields 1.73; 21.3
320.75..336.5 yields 0.41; 21.6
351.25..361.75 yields 3.05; 15.8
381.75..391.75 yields 0.96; 20.2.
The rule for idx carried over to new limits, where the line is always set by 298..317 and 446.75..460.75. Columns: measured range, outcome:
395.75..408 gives 0.5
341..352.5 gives 0.3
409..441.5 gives 1.0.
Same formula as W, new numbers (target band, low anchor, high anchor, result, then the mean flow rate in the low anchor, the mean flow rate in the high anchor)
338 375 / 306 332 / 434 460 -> 0.25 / 21.6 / 22.4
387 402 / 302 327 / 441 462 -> 0.07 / 21.6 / 22.5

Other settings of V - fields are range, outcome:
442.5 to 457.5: 22.4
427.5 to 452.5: 22.2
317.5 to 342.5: 21.7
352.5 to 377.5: 15.1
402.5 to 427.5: 21.3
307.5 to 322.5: 21.6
